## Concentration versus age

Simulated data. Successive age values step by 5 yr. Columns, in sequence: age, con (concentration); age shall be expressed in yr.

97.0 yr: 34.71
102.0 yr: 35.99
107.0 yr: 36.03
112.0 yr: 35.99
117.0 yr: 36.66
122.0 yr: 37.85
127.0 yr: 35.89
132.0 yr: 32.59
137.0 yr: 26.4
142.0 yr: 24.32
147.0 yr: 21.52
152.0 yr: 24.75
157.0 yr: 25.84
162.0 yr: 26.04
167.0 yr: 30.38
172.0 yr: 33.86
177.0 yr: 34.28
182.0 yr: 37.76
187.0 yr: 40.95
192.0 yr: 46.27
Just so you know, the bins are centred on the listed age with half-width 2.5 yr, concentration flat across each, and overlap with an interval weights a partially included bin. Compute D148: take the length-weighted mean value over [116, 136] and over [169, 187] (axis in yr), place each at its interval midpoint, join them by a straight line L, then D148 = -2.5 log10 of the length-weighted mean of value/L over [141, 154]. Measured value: 0.45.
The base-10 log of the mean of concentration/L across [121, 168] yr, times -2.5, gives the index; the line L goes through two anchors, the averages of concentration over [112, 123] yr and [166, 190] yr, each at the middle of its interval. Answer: 0.28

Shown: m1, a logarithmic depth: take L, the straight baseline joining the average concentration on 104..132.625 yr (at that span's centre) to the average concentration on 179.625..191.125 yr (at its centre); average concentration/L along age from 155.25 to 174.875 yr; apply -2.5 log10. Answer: 0.31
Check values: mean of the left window 36.1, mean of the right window 40.3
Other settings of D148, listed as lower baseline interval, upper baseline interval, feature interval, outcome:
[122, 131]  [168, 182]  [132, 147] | 0.34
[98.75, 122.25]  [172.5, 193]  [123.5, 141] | 0.18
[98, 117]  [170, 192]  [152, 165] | 0.40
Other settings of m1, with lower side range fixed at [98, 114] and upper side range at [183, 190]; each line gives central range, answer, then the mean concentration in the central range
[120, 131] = 0.02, 36.2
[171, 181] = 0.16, 34.7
